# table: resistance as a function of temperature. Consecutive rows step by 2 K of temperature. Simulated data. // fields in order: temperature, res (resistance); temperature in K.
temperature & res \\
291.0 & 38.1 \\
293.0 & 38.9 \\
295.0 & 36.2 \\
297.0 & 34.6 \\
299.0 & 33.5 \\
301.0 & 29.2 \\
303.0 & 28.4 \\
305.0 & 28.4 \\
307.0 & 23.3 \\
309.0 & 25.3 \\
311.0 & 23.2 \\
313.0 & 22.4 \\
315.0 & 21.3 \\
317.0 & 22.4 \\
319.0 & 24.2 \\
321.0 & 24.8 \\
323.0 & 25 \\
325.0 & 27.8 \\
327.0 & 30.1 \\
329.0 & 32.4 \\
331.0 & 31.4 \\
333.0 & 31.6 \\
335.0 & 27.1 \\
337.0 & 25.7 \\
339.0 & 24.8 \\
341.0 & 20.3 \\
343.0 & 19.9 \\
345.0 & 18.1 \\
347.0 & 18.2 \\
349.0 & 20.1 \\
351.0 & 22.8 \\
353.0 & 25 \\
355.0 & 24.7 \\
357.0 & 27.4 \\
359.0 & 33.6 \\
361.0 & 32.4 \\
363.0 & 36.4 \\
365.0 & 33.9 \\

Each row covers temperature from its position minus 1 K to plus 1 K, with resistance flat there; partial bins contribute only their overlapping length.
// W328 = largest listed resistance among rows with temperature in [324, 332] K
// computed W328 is 32.4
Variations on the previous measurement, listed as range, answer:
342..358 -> 27.4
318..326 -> 27.8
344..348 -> 18.2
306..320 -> 25.3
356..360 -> 33.6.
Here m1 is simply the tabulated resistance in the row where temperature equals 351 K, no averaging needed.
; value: 22.8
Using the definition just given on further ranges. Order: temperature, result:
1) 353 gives 25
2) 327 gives 30.1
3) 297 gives 34.6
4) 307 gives 23.3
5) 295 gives 36.2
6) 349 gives 20.1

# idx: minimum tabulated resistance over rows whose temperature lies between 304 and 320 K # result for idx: 21.3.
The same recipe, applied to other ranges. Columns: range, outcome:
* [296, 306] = 28.4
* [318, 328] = 24.2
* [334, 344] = 19.9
